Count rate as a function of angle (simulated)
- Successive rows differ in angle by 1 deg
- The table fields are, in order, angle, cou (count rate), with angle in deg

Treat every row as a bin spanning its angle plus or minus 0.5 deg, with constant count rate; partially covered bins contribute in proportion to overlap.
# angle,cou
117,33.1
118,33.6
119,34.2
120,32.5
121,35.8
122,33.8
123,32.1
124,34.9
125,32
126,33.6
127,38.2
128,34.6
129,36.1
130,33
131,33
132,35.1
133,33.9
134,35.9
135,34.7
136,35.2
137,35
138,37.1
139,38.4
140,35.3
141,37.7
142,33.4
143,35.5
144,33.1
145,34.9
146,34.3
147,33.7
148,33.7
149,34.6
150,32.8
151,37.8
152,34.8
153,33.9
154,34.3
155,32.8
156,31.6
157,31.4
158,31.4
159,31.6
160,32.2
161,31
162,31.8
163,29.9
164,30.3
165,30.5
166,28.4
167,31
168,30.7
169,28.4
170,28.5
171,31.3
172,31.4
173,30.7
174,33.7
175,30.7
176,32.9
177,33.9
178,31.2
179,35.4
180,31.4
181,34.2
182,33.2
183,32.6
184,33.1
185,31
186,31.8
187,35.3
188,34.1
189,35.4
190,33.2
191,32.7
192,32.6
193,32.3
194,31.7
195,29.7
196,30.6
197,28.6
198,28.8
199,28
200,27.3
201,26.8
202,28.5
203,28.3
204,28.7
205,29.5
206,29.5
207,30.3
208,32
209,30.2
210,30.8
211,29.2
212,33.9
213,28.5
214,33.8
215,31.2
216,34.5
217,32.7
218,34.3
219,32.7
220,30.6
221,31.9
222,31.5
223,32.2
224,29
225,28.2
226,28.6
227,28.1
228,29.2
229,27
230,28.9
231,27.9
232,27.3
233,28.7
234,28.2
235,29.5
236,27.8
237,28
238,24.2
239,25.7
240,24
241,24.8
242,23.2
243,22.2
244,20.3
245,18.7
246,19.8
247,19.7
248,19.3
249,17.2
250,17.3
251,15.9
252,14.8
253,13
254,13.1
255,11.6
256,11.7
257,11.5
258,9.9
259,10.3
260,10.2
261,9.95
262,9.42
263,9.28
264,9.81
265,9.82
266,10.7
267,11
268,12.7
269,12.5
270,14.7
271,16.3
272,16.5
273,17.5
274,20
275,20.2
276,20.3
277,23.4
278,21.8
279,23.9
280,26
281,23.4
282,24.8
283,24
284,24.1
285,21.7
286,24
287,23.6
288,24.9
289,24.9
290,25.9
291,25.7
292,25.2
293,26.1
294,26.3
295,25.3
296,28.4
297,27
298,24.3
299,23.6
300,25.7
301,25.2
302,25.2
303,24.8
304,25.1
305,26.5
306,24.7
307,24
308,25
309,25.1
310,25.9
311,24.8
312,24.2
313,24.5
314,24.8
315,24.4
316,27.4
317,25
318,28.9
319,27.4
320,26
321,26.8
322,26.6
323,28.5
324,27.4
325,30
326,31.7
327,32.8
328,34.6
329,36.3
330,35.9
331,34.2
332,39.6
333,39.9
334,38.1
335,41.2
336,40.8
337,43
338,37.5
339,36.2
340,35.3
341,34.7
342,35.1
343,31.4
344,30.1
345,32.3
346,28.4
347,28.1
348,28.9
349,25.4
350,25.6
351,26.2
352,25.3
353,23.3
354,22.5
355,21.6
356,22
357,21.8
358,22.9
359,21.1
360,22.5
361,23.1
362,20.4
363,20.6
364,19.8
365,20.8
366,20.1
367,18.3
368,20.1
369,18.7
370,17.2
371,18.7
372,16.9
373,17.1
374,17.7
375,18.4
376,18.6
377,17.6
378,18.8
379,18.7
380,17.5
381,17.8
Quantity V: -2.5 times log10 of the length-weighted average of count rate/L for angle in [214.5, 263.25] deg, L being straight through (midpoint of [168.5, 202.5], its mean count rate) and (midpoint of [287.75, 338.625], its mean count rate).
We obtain 0.31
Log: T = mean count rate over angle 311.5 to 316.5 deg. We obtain 25.1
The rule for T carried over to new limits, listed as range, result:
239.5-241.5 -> 24.4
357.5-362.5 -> 22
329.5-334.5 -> 37.5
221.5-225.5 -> 30.2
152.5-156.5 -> 33.1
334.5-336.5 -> 41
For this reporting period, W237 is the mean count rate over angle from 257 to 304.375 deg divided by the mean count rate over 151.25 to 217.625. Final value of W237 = 0.64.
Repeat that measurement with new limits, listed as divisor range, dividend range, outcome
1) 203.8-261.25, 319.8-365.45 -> 1.19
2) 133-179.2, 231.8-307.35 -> 0.62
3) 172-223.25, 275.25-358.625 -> 0.88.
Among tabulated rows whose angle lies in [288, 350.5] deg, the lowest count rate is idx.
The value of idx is 23.6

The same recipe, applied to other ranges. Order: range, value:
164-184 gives 28.4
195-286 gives 9.28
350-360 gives 21.1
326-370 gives 17.2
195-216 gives 26.8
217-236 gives 27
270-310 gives 14.7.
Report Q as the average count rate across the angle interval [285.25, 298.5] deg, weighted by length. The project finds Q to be 25.4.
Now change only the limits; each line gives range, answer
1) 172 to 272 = 25.5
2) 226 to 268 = 19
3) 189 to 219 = 30.7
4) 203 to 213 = 30.2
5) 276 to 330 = 26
